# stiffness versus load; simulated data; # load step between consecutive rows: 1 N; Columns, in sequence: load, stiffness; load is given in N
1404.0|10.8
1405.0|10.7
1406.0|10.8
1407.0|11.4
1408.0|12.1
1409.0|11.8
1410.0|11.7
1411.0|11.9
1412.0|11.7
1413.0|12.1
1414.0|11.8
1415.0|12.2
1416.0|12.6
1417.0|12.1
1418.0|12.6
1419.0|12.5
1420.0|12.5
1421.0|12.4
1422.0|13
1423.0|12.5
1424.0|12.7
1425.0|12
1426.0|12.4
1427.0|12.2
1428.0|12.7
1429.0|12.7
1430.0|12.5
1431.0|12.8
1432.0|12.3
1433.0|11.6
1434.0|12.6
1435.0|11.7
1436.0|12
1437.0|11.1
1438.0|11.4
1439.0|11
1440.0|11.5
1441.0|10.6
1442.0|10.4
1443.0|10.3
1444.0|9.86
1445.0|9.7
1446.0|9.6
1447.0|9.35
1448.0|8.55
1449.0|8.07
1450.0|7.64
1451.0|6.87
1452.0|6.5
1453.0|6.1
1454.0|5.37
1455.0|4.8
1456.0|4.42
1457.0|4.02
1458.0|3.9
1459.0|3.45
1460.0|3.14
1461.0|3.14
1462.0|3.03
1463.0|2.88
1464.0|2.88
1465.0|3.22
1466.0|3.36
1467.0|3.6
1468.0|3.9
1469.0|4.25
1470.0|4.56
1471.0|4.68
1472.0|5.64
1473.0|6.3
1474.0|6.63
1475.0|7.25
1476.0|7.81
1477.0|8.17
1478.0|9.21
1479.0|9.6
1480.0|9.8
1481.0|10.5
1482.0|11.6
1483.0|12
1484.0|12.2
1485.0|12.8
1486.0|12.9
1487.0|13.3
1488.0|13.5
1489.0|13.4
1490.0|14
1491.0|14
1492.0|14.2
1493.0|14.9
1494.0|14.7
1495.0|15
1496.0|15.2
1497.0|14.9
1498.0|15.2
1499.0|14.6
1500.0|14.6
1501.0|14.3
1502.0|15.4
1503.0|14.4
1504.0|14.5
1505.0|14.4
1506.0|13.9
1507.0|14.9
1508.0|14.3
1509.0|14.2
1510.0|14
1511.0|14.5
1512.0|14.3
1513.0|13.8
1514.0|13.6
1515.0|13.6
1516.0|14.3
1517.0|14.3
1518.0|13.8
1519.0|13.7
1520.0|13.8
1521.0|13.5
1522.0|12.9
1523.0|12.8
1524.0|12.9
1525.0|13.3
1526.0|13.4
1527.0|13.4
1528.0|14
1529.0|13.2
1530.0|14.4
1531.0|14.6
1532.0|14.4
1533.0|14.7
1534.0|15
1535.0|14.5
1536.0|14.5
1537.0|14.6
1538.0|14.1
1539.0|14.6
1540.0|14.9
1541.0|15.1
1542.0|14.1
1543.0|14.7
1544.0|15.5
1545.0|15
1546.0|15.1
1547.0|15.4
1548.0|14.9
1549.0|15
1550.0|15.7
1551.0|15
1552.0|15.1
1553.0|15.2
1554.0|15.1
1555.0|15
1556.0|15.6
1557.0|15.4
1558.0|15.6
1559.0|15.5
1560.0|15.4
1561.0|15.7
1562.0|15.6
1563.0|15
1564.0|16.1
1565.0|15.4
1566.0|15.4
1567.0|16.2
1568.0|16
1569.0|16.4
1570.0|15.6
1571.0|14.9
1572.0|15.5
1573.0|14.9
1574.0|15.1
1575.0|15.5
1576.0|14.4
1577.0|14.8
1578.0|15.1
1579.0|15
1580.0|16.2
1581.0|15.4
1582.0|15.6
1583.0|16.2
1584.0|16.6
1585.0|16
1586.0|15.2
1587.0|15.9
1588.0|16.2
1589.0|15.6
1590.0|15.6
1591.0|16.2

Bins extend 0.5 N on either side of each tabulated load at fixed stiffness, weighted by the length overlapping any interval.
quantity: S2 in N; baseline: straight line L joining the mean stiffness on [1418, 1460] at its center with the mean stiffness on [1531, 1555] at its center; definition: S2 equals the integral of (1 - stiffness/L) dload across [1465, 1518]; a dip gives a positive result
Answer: 3.7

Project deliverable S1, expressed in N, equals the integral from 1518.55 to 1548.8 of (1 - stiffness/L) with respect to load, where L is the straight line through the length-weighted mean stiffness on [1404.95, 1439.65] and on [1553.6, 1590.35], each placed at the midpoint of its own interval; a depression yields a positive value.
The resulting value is 0.9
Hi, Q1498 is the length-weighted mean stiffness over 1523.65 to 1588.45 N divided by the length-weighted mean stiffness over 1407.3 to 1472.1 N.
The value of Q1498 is 1.66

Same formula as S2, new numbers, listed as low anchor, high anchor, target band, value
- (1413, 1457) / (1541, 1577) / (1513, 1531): 0.4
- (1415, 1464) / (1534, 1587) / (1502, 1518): -1.7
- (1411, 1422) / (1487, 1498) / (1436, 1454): 5.2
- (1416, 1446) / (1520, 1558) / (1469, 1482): 5.4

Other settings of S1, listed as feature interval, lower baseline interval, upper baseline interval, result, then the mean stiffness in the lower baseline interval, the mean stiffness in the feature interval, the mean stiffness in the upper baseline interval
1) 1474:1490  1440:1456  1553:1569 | -0.6 N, 8.23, 10.9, 15.6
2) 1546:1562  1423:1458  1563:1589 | -0.7 N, 9.87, 15.3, 15.6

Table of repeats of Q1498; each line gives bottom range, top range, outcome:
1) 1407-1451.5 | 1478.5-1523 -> 1.20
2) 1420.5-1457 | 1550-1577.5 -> 1.51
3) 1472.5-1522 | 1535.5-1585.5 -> 1.18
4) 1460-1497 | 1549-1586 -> 1.72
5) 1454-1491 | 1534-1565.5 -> 2.07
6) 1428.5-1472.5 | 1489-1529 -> 1.88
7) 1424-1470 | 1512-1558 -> 1.77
